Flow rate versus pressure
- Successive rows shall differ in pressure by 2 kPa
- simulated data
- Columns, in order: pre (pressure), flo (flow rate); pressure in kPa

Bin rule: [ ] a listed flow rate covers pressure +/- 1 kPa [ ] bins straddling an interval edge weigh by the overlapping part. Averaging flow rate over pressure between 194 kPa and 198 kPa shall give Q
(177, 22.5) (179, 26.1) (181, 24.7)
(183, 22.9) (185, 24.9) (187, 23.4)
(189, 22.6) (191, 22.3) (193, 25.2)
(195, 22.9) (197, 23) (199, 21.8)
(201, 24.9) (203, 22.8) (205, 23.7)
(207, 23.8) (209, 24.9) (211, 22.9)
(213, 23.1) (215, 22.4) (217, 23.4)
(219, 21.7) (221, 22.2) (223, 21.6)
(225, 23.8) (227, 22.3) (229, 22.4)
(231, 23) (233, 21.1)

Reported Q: 22.9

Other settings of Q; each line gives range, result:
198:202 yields 23.4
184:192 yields 23.3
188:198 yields 23.2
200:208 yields 23.8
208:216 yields 23.3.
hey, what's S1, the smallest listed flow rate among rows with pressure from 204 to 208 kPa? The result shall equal 23.7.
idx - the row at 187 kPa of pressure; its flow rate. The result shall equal 23.4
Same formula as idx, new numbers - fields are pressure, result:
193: 25.2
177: 22.5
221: 22.2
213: 23.1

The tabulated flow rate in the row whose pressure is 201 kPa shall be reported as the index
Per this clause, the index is 24.9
